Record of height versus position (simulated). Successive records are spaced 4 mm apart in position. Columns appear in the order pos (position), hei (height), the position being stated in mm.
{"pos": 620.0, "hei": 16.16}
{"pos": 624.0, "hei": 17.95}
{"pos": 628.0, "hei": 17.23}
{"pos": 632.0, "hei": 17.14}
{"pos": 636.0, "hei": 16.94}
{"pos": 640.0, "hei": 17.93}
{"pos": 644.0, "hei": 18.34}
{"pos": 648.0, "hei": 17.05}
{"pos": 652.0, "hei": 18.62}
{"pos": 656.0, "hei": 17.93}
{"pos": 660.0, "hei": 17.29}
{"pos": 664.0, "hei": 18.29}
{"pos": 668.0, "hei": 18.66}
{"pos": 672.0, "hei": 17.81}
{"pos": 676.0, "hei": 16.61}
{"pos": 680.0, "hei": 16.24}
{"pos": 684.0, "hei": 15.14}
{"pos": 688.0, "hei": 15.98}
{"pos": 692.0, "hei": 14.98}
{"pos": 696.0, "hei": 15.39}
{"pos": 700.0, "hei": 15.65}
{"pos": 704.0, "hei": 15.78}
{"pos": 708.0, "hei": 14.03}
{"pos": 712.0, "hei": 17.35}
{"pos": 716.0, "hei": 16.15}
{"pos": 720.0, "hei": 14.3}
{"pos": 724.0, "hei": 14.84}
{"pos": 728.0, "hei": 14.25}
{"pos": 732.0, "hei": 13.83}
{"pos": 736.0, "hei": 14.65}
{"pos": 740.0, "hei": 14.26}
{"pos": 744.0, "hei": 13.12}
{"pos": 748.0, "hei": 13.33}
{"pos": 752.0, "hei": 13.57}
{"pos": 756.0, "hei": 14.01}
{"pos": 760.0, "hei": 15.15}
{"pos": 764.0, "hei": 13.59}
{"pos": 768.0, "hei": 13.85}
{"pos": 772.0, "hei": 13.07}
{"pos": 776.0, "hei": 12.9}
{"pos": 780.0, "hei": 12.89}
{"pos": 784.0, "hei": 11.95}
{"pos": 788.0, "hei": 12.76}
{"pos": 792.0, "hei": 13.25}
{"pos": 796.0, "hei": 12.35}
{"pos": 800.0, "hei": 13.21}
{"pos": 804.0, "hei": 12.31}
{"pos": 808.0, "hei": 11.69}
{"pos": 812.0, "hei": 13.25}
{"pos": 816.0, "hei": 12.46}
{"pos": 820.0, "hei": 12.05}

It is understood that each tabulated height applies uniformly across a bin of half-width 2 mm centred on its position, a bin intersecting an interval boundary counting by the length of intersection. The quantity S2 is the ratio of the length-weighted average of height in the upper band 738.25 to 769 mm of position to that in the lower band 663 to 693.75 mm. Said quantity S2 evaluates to 0.83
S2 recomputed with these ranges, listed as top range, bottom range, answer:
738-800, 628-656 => 0.76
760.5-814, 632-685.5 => 0.74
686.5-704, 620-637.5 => 0.90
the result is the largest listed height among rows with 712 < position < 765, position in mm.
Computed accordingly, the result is 17.35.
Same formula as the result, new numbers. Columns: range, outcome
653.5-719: 18.66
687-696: 15.98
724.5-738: 14.65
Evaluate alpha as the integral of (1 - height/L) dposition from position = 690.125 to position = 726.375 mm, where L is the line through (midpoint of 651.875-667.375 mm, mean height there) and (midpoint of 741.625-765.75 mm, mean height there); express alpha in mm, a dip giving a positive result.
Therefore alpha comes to 1.0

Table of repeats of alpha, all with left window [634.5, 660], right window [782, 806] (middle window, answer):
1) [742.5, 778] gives 0.5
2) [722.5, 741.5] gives 0.6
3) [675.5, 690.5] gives 0.6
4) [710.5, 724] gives -0.3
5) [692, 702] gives 0.4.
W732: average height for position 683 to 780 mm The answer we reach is 14.5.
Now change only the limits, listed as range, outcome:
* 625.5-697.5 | 17.1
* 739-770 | 13.8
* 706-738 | 14.9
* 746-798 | 13.3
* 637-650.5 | 17.7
